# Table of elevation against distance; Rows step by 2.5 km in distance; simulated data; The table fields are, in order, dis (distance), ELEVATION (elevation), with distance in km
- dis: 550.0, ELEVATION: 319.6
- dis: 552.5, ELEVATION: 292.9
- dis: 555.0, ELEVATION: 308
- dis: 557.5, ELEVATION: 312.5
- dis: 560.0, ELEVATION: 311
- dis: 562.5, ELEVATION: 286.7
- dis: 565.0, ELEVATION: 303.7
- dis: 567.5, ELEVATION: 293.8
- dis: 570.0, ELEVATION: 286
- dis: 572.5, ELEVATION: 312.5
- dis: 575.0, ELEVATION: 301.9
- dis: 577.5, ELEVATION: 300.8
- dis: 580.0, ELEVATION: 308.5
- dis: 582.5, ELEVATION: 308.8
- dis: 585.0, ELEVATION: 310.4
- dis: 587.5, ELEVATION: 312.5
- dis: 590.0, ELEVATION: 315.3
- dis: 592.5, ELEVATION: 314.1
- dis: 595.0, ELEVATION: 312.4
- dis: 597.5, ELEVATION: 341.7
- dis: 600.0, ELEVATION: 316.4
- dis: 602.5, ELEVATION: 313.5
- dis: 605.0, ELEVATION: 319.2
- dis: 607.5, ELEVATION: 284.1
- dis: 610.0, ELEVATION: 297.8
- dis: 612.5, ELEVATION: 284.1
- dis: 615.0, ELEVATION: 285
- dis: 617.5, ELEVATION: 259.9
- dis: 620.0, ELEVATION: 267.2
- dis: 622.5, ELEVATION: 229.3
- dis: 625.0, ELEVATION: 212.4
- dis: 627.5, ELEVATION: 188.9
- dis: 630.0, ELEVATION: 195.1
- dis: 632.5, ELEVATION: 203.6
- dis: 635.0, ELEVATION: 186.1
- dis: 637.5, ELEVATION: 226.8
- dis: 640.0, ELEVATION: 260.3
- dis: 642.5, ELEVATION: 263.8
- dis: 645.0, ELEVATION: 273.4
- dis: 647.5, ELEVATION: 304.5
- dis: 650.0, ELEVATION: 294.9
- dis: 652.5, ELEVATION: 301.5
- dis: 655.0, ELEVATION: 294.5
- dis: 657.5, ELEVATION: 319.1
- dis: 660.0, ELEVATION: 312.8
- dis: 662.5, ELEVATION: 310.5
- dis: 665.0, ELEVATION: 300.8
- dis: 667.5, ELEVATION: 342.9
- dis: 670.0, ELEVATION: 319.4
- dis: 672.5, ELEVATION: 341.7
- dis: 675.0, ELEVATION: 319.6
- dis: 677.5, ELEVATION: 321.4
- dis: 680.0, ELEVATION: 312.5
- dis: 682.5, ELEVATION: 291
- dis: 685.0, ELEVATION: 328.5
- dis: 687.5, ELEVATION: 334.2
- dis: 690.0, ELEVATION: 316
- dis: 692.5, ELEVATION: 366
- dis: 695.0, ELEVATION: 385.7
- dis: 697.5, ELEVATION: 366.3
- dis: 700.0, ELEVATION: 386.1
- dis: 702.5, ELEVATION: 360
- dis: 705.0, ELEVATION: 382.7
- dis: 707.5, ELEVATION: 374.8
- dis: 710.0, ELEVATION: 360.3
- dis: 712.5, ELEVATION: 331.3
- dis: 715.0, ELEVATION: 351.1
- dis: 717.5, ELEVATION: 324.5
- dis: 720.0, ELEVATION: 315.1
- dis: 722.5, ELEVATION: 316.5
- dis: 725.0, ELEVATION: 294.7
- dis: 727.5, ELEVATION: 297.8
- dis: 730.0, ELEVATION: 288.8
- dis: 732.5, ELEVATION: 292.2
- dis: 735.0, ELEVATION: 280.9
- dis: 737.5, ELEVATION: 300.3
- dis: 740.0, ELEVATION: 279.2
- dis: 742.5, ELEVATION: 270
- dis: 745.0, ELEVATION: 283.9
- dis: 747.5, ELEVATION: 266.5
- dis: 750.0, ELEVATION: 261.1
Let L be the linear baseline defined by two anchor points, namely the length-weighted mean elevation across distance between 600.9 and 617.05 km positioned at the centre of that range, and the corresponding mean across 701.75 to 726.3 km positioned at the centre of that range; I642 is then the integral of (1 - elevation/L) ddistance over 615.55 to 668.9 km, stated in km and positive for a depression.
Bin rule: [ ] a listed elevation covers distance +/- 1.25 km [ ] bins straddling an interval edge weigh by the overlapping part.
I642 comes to 7.9 km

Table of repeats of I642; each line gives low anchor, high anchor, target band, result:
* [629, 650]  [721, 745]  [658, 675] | -4.2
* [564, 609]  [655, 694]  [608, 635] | 6.3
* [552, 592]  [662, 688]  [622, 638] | 5.6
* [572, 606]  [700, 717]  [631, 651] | 5.0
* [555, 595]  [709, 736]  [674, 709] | -3.8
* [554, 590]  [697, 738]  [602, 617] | 0.8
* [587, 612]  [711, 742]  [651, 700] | -3.0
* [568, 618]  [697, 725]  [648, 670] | 1.3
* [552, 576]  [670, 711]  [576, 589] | 0.0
